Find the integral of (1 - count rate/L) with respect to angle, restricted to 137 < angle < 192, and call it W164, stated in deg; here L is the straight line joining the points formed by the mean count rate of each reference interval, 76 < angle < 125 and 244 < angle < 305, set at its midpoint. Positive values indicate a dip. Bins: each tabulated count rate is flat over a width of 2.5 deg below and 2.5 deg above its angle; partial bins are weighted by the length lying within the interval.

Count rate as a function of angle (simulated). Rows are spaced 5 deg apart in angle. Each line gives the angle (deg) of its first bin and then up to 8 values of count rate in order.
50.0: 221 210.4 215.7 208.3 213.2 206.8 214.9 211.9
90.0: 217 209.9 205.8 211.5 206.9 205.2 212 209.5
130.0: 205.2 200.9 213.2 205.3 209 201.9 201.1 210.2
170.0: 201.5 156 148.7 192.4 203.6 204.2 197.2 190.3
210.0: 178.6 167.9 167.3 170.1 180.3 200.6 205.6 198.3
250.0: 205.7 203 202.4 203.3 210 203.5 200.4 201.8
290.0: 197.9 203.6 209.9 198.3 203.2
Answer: 3.4 deg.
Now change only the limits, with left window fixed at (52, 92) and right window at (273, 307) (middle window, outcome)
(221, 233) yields 1.7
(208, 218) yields 1.6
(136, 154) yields 0.1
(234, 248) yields 0.2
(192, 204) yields 0.4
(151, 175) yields 1.0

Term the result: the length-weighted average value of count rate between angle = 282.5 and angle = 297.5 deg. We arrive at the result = 201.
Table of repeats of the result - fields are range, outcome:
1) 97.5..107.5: 209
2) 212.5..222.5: 168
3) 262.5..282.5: 204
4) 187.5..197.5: 204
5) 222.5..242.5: 189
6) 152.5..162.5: 202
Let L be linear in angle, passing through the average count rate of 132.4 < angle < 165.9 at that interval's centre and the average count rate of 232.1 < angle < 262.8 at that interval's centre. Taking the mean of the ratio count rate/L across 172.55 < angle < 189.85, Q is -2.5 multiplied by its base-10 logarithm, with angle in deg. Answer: 0.20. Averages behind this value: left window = 206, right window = 202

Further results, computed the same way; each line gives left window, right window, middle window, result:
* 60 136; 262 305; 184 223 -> 0.10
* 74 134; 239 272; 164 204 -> 0.10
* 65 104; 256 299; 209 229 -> 0.20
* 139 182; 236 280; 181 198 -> 0.01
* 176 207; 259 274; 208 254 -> 0.06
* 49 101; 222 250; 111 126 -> -0.01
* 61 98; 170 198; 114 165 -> -0.06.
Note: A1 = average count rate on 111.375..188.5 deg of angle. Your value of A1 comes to 198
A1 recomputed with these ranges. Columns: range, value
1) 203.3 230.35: 175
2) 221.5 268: 196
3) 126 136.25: 204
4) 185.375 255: 191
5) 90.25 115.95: 209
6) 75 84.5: 212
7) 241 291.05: 203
